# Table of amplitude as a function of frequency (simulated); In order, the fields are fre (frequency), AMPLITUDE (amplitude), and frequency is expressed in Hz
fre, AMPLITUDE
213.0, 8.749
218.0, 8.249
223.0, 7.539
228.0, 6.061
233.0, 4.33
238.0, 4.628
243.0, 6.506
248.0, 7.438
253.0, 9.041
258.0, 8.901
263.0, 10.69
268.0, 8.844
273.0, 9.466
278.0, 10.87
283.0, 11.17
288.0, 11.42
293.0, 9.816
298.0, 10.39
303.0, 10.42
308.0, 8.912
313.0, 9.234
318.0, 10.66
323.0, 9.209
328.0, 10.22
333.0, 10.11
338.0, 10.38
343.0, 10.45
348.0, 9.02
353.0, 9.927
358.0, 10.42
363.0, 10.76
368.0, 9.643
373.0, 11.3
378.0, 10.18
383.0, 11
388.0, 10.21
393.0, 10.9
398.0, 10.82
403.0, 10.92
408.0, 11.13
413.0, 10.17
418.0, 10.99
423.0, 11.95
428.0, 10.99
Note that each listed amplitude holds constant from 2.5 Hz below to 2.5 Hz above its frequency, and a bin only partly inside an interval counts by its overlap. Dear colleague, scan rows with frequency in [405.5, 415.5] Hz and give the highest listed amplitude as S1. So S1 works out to 11.13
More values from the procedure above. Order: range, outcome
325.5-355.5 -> 10.45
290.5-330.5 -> 10.66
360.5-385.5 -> 11.3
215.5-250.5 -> 8.249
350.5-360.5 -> 10.42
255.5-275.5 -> 10.69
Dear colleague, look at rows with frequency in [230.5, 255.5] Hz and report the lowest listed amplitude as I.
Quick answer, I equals 4.33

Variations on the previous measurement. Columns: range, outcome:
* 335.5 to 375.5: 9.02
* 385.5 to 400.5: 10.21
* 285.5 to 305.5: 9.816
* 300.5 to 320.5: 8.912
